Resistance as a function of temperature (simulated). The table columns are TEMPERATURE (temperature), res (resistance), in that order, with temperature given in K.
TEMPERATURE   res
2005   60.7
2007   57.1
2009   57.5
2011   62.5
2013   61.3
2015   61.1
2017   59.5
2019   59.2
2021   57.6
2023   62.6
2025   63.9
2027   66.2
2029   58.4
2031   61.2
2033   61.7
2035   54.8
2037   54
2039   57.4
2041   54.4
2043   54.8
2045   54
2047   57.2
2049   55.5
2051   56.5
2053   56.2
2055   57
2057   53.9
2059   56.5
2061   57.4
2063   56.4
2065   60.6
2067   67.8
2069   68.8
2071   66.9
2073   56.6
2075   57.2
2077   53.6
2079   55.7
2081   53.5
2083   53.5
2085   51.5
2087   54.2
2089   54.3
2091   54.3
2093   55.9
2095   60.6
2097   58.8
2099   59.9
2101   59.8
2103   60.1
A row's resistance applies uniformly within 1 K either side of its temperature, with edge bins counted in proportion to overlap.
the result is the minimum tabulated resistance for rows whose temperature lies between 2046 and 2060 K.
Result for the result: 53.9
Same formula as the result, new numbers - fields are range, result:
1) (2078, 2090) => 51.5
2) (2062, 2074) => 56.4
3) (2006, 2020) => 57.1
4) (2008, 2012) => 57.5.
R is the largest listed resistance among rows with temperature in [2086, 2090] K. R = 54.3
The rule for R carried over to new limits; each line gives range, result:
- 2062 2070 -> 68.8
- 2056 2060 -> 56.5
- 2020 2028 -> 66.2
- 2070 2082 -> 66.9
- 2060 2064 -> 57.4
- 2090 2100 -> 60.6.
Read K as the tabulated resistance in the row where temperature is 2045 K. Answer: 54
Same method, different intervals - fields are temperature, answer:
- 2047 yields 57.2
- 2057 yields 53.9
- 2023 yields 62.6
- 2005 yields 60.7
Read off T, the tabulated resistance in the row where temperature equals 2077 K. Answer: 53.6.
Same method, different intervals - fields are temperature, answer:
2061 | 57.4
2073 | 56.6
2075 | 57.2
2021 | 57.6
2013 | 61.3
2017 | 59.5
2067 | 67.8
